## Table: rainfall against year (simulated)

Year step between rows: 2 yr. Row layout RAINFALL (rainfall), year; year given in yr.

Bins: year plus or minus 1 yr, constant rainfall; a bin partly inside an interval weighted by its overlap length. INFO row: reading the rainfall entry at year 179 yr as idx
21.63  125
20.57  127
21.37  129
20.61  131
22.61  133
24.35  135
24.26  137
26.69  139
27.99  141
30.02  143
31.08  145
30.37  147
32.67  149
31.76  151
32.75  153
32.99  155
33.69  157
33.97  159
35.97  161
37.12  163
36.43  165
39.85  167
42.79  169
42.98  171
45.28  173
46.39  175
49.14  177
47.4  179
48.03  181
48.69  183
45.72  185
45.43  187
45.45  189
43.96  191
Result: 47.4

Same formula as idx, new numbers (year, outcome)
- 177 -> 49.14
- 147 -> 30.37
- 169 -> 42.79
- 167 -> 39.85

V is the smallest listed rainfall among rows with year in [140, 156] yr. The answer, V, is 27.99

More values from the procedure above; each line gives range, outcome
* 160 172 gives 35.97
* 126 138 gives 20.57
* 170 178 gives 42.98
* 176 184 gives 47.4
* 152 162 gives 32.75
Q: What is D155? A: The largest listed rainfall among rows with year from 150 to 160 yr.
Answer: 33.97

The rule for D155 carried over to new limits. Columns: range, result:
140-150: 32.67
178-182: 48.03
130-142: 27.99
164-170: 42.79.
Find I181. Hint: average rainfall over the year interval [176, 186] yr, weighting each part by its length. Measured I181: 47.8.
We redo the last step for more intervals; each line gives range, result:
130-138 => 23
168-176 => 44.4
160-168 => 37.3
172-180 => 47.1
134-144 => 26.7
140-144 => 29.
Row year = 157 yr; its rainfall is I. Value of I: 33.69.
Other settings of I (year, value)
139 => 26.69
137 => 24.26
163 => 37.12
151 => 31.76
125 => 21.63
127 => 20.57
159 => 33.97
